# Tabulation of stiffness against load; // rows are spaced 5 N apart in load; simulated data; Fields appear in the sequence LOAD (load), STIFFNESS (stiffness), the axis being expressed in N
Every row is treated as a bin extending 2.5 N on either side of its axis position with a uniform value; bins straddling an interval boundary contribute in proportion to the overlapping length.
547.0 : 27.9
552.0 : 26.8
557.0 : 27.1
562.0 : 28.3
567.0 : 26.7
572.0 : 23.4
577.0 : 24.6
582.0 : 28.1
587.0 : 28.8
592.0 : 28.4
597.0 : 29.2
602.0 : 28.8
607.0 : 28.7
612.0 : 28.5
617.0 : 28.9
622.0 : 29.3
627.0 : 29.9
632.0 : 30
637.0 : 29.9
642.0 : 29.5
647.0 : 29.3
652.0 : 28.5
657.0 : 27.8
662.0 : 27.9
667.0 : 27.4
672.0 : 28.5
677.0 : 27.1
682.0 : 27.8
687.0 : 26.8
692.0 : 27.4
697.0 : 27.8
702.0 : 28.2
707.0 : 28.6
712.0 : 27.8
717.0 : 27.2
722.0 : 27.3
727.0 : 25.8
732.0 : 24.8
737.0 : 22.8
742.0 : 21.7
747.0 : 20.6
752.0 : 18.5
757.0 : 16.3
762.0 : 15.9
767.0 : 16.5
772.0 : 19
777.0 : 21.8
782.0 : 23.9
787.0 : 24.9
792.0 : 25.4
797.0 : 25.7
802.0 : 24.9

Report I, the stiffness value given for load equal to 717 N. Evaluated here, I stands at 27.2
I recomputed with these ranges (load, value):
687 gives 26.8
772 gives 19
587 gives 28.8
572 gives 23.4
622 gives 29.3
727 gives 25.8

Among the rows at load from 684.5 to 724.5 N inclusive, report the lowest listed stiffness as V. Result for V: 26.8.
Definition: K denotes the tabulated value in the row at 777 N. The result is 21.8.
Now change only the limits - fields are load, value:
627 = 29.9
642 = 29.5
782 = 23.9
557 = 27.1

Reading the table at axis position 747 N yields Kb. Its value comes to 20.6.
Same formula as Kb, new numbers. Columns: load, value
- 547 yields 27.9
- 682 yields 27.8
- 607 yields 28.7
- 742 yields 21.7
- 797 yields 25.7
